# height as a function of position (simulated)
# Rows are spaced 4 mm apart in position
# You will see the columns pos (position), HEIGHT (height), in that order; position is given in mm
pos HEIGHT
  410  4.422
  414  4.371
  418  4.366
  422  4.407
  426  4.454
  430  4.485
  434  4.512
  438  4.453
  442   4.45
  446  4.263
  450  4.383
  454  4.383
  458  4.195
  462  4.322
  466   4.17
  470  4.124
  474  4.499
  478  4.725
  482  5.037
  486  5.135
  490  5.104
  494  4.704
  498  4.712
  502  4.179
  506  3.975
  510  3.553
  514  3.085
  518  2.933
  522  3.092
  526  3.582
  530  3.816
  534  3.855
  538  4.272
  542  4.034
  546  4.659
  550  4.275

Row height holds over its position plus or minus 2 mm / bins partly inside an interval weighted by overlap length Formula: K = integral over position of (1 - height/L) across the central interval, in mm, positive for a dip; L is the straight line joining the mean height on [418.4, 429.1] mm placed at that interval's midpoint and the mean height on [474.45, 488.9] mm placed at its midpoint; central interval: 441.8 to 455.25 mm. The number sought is 0.8 mm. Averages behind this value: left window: 4.43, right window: 4.92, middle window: 4.36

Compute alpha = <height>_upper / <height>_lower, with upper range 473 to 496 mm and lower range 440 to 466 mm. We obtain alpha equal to 1.1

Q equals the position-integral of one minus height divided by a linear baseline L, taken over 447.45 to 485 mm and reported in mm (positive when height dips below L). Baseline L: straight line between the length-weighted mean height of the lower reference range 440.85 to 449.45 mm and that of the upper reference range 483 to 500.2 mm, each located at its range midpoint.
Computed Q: 1.3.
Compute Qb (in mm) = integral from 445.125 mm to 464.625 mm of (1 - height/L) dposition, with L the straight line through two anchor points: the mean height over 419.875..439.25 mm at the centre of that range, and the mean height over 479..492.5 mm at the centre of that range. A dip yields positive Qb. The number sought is 1.7 mm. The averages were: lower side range 4.46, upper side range 5.05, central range 4.31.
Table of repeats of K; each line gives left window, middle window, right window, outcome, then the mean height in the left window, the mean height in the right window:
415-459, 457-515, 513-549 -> -4.8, 4.4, 3.74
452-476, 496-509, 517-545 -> -0.9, 4.28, 3.72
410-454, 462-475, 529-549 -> 0.2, 4.41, 4.15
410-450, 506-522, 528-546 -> 3.4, 4.42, 4.07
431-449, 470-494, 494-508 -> -2.5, 4.42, 4.35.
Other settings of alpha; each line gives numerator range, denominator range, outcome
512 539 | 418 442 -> 0.78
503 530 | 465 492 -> 0.73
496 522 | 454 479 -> 0.85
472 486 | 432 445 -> 1.08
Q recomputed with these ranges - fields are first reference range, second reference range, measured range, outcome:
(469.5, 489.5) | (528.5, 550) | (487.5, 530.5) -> 5.6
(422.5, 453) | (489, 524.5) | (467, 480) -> -0.9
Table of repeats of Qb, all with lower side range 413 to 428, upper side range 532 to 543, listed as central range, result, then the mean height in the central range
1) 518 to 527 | 1.9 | 3.22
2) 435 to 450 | -0.2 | 4.4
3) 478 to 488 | -1.9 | 5.01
